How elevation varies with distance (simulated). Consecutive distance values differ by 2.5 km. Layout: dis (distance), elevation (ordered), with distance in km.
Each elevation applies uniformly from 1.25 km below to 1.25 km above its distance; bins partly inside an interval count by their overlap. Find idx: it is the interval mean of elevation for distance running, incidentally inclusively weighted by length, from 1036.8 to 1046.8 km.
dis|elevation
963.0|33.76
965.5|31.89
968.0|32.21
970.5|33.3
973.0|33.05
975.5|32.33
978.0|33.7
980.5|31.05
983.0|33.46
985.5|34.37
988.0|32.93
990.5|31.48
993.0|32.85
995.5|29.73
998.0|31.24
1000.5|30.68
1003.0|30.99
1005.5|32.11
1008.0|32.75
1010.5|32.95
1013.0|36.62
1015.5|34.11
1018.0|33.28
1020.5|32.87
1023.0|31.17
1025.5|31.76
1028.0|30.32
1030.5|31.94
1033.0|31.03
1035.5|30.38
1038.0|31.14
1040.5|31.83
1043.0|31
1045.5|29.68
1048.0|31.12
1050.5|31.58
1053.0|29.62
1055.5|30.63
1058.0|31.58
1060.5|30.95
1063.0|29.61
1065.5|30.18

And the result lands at 30.9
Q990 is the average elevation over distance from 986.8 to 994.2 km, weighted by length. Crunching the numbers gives 32.4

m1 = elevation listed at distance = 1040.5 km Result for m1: 31.83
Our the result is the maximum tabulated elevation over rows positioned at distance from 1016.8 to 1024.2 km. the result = 33.28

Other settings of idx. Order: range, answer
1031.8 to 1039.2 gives 30.8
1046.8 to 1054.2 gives 30.8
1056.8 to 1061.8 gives 31.2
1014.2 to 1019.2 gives 33.7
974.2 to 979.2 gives 33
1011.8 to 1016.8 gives 35.3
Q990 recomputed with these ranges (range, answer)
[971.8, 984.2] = 32.7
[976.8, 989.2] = 33.1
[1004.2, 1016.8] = 33.7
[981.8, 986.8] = 33.9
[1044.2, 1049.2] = 30.4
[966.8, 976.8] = 32.7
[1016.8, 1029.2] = 31.9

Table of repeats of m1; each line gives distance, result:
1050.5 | 31.58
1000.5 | 30.68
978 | 33.7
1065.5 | 30.18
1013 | 36.62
